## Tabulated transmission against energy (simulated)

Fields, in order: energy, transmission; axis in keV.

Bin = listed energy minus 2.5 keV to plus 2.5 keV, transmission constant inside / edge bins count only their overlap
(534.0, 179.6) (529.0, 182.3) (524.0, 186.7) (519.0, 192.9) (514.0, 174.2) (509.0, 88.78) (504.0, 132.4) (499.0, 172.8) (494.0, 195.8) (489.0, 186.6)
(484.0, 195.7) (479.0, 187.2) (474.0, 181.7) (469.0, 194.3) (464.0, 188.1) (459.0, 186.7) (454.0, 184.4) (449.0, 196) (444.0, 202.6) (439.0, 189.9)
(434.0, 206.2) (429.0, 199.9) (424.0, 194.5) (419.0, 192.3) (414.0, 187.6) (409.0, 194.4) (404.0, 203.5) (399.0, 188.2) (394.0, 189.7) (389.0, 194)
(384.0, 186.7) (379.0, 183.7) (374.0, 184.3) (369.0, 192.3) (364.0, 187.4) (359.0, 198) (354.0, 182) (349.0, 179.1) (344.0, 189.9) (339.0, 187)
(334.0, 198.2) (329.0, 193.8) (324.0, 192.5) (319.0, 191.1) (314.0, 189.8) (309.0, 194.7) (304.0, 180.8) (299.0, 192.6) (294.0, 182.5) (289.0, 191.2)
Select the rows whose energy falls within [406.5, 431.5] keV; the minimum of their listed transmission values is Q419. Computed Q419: 187.6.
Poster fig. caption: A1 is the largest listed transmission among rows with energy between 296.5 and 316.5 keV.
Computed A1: 194.7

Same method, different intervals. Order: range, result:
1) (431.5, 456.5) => 206.2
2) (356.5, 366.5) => 198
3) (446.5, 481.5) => 196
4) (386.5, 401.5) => 194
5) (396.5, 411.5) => 203.5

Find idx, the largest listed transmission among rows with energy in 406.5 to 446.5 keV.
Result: 206.2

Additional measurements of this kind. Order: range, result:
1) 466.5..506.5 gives 195.8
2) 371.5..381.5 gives 184.3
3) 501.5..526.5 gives 192.9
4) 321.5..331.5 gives 193.8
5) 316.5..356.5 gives 198.2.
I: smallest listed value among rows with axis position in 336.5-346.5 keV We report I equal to 187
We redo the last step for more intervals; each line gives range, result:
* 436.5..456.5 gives 184.4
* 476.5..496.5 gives 186.6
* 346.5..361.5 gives 179.1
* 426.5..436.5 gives 199.9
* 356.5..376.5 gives 184.3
